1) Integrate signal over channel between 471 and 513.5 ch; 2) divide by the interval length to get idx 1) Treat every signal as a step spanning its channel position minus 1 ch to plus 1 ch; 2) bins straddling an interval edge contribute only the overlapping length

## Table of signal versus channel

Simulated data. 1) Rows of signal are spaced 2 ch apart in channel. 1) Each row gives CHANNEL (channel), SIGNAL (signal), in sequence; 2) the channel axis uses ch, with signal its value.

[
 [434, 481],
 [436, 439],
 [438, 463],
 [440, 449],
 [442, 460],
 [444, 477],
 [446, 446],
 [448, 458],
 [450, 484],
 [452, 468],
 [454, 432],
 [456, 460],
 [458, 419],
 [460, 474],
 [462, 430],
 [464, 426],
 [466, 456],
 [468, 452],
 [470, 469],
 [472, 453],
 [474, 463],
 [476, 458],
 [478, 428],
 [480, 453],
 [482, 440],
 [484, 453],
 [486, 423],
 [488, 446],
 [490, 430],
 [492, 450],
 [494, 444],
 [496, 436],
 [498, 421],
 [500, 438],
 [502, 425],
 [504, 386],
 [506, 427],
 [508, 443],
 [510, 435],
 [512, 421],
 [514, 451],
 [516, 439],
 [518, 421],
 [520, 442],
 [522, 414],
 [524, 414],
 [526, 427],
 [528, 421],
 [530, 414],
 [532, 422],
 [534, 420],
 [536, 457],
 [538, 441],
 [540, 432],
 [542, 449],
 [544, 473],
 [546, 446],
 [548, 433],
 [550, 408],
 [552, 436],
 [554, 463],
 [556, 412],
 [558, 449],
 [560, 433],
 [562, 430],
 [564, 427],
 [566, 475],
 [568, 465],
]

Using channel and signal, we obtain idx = 437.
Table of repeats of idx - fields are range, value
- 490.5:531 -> 428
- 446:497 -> 448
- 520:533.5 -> 420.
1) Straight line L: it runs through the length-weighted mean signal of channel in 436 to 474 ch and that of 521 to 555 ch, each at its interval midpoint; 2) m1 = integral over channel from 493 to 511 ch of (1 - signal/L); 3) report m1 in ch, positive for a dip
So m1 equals 0.6 ch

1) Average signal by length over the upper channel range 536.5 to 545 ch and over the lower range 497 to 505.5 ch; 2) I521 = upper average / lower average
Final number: 1.1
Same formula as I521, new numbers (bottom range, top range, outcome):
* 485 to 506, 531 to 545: 1.03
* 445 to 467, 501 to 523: 0.95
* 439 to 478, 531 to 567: 0.97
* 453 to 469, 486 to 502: 0.98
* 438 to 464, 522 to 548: 0.96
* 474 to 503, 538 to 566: 1.00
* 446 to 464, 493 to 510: 0.95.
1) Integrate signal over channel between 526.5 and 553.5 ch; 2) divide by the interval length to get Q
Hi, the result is 435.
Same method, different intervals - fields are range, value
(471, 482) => 450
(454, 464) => 442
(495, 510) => 426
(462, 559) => 437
